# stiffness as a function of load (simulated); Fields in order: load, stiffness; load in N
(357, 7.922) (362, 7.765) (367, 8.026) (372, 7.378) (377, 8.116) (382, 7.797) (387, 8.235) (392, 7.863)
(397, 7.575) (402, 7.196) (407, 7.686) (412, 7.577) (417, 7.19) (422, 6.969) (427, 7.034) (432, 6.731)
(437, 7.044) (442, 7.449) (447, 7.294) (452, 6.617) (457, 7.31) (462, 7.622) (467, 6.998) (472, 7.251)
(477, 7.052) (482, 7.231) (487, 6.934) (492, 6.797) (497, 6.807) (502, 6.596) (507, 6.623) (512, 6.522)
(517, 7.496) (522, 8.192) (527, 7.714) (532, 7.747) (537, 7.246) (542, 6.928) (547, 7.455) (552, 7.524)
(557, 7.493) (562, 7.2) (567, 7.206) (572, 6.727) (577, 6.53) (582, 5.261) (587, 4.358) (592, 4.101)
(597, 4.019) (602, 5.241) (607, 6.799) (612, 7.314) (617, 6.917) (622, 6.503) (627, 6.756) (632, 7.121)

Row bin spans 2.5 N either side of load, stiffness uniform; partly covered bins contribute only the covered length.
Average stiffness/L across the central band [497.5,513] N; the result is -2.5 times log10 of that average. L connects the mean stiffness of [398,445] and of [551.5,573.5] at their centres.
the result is 0.10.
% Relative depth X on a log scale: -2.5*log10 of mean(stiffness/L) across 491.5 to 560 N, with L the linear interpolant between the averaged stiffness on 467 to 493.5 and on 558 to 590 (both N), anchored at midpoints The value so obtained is -0.09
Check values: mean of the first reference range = 7.06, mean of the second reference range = 6.24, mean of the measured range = 7.24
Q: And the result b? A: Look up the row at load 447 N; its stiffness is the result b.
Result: 7.294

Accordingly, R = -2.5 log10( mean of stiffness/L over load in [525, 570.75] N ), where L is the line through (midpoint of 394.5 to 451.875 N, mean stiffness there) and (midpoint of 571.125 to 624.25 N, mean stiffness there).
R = -0.19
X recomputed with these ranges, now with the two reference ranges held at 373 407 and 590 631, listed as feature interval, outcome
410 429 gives 0.052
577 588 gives 0.186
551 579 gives -0.115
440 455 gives 0.030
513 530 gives -0.145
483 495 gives 0.012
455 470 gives -0.017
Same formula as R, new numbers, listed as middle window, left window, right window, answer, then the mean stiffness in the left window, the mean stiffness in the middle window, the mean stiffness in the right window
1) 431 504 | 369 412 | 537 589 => 0.03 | 7.73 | 7.06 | 6.72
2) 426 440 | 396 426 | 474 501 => 0.04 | 7.34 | 6.94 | 6.95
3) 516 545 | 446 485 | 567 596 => -0.21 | 7.16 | 7.56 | 5.48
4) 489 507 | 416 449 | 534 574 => 0.07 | 7.09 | 6.72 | 7.24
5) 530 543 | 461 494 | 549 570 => -0.01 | 7.11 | 7.33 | 7.34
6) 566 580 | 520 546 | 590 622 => -0.02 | 7.55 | 6.72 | 5.82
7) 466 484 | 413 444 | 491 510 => -0.05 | 7.09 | 7.14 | 6.69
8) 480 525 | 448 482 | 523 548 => 0.04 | 7.15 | 7.03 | 7.46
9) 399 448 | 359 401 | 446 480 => 0.04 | 7.82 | 7.22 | 7.16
